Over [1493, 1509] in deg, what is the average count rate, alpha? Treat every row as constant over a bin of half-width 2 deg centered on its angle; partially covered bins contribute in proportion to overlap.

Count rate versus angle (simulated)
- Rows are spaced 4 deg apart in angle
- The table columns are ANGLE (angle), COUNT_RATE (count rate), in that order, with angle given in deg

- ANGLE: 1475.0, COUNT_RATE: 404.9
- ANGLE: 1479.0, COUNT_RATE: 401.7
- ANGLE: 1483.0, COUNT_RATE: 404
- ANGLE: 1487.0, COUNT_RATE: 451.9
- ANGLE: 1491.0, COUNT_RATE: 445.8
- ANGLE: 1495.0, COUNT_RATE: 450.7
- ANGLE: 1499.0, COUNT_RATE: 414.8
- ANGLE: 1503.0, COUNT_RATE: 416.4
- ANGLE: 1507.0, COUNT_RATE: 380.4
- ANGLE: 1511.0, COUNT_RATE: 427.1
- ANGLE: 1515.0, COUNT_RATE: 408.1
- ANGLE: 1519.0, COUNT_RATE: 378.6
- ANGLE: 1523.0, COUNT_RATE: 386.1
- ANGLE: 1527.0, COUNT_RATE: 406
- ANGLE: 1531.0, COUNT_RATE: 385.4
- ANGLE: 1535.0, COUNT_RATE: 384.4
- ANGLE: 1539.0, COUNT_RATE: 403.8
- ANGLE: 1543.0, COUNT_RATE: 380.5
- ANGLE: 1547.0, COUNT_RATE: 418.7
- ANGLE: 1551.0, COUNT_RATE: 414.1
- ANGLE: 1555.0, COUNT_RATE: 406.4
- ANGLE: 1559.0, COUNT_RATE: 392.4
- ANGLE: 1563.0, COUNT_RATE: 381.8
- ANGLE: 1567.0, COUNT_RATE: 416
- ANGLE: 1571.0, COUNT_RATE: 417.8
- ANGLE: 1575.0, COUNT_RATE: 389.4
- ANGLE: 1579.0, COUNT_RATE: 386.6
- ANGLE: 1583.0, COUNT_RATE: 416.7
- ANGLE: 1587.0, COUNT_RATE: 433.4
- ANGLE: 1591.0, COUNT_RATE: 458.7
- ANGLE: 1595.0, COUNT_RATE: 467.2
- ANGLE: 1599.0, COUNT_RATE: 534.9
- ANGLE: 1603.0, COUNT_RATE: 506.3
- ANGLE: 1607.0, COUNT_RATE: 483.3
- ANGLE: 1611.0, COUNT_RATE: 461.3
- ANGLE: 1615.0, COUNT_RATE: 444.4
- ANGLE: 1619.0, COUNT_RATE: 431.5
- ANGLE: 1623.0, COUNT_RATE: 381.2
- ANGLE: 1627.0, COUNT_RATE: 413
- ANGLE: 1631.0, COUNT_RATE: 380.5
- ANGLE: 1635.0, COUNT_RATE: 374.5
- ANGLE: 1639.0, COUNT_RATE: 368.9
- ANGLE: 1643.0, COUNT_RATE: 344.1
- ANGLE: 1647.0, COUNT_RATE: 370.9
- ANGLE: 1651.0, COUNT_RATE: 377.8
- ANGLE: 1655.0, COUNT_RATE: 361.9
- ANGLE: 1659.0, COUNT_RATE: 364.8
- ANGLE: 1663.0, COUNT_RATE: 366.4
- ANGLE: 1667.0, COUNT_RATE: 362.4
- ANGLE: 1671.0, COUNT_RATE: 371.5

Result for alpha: 416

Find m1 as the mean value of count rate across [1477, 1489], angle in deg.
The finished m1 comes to 419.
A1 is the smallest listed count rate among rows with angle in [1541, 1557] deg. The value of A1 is 380.5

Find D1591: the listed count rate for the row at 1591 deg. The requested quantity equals 458.7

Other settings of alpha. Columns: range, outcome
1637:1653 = 365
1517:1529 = 390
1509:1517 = 418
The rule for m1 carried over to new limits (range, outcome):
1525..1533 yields 396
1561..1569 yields 399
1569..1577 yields 404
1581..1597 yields 444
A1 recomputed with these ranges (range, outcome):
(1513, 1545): 378.6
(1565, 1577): 389.4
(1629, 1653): 344.1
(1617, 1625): 381.2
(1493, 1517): 380.4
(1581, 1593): 416.7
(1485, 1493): 445.8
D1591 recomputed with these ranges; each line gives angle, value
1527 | 406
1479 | 401.7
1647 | 370.9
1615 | 444.4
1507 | 380.4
